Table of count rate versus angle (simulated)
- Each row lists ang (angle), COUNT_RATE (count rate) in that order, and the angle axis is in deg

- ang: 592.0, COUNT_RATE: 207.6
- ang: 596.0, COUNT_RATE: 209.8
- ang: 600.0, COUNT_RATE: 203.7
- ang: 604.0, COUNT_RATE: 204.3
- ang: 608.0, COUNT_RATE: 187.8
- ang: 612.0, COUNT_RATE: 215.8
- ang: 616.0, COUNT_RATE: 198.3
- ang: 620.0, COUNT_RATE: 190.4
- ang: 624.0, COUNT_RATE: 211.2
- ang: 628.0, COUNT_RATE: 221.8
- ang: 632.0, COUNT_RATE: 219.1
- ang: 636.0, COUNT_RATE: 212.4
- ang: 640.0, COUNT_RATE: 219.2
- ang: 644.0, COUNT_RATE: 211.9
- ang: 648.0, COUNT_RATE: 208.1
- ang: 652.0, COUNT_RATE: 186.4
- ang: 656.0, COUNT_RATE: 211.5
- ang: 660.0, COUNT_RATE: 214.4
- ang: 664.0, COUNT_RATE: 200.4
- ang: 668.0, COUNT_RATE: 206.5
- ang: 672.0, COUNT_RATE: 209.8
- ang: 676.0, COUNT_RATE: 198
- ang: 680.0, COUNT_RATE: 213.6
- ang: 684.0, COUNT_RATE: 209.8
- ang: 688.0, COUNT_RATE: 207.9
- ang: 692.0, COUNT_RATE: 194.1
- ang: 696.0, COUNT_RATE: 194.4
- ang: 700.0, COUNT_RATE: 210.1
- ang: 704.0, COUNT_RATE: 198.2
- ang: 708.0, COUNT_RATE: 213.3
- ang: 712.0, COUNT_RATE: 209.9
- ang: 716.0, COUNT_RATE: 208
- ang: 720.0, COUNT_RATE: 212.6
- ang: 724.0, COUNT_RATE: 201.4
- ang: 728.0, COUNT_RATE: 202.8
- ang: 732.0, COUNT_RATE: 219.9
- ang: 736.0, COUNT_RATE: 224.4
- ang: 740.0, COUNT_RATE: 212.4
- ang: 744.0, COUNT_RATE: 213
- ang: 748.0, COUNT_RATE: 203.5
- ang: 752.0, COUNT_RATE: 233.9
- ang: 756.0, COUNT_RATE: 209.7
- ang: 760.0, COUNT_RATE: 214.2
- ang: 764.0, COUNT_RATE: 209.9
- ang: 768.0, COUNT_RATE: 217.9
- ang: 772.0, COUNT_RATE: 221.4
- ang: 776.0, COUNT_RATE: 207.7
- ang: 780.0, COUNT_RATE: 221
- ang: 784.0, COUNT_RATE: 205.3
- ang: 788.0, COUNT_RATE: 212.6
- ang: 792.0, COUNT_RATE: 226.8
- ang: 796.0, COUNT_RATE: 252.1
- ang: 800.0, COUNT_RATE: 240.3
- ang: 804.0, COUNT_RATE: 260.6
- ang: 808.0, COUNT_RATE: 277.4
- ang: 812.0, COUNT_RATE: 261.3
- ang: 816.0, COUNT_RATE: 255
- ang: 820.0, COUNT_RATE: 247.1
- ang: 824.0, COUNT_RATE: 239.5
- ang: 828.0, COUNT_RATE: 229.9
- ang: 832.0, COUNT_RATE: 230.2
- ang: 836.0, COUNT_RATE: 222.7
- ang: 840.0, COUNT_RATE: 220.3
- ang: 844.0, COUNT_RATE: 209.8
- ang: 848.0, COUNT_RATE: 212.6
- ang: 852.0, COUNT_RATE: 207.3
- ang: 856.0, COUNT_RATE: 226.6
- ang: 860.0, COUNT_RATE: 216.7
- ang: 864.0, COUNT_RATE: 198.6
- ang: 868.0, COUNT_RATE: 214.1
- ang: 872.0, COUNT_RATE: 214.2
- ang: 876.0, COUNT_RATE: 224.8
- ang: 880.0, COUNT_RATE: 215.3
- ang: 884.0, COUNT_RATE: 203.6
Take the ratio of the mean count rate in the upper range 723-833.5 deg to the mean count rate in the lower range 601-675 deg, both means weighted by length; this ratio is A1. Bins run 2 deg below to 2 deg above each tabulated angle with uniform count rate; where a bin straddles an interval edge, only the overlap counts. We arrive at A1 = 1.10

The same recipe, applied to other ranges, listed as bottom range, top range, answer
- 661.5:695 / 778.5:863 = 1.13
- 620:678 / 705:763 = 1.02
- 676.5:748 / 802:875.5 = 1.11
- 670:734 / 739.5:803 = 1.06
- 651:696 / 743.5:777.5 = 1.05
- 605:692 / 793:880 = 1.12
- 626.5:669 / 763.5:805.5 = 1.07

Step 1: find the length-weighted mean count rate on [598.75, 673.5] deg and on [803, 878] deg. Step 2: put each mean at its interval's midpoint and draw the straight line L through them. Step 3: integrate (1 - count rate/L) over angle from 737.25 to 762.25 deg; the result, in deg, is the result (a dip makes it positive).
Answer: 0.5 deg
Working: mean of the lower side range 207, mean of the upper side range 230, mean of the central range 215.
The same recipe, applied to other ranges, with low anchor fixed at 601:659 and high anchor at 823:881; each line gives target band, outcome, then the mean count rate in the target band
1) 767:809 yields -2.95 deg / 230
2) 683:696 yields 0.50 deg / 202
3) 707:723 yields 0.10 deg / 210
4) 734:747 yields -0.17 deg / 216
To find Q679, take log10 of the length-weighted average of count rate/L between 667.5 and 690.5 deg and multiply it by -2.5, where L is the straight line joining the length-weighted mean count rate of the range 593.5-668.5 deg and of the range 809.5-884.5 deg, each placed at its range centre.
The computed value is 0.02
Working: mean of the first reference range 207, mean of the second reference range 224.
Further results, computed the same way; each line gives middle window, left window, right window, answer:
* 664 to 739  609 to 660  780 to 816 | 0.075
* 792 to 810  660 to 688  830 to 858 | -0.179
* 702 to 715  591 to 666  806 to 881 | 0.039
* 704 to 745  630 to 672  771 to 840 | 0.053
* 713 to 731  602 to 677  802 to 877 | 0.047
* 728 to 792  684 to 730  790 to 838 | 0.047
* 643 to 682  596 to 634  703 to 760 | 0.013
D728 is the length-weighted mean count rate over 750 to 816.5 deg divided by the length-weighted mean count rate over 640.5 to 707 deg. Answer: 1.1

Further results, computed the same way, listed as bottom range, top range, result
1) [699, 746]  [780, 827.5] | 1.15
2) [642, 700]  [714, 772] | 1.04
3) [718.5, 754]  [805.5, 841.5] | 1.14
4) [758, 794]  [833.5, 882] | 1.00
